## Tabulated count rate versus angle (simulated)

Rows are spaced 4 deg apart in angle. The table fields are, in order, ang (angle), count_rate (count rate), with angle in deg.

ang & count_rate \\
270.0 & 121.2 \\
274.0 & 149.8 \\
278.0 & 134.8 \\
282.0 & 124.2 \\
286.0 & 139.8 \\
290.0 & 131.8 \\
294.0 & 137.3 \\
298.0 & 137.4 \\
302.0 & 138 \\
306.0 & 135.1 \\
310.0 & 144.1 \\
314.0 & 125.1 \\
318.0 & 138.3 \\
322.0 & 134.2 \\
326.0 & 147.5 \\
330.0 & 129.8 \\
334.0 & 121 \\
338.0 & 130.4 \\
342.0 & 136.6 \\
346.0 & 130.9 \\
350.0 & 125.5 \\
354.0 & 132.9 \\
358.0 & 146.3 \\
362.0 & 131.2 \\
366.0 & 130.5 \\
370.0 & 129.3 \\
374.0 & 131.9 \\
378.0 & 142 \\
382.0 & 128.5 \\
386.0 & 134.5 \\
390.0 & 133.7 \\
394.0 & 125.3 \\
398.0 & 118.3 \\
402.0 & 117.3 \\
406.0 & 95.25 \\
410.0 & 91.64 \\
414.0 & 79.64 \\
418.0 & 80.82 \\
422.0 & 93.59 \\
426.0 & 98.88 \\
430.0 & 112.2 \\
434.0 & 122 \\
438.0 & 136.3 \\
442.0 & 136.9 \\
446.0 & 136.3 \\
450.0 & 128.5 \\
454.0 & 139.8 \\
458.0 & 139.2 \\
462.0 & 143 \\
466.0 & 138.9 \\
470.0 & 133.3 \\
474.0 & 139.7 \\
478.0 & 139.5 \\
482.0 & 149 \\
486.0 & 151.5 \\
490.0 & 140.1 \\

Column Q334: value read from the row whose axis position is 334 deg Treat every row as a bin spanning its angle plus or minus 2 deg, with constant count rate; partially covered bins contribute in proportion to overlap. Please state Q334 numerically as 121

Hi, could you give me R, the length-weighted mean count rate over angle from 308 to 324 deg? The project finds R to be 135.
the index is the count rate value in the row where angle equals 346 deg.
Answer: 130.9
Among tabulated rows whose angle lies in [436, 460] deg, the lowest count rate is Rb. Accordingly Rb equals 128.5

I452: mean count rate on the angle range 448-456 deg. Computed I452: 134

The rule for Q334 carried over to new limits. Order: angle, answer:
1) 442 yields 136.9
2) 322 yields 134.2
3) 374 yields 131.9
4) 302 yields 138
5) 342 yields 136.6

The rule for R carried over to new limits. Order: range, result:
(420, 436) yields 107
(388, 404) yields 124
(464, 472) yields 136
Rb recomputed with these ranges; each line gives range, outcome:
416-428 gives 80.82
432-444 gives 122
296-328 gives 125.1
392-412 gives 91.64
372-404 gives 117.3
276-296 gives 124.2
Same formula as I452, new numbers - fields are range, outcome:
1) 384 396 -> 131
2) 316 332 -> 137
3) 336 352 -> 131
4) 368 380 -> 134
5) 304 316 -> 135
